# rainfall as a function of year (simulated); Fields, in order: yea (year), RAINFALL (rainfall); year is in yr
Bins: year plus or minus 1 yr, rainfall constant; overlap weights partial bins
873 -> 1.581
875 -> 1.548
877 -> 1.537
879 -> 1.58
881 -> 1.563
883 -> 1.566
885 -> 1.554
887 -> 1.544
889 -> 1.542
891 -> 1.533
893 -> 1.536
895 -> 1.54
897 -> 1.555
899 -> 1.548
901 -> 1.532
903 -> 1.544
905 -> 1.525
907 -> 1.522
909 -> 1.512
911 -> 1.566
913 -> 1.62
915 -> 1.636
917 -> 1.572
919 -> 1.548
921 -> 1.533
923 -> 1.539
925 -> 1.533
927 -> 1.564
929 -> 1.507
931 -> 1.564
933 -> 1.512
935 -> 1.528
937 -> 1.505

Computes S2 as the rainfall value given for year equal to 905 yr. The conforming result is 1.525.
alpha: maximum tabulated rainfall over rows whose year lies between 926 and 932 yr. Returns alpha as 1.564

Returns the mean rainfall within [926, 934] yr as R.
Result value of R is 1.54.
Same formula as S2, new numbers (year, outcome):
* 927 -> 1.564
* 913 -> 1.62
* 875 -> 1.548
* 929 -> 1.507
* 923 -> 1.539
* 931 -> 1.564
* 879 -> 1.58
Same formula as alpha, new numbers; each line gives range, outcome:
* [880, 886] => 1.566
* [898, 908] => 1.548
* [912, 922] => 1.636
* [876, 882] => 1.58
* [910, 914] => 1.62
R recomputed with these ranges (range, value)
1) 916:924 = 1.55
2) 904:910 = 1.52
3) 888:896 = 1.54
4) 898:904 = 1.54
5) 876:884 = 1.56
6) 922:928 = 1.55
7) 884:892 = 1.54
